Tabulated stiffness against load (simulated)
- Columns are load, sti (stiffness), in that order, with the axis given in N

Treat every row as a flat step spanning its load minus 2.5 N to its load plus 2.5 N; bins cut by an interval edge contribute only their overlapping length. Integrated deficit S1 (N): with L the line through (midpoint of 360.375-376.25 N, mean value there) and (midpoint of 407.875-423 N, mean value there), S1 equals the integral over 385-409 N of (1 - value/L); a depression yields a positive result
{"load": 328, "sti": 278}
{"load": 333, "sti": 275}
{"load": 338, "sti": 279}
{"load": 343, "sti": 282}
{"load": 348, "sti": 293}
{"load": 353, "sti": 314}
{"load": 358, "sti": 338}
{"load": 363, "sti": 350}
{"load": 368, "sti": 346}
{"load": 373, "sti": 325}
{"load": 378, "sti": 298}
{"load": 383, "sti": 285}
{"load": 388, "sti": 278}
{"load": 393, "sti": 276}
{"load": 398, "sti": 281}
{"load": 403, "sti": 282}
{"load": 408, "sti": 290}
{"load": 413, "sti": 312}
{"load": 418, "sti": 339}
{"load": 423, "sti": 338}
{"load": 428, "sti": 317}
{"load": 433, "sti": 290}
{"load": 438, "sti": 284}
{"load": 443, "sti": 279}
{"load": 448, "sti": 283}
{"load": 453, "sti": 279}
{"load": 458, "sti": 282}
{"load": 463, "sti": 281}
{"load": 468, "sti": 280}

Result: 3.4 N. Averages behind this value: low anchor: 338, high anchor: 321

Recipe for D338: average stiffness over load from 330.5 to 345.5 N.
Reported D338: 279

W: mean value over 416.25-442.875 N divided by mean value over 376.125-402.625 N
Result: 1.09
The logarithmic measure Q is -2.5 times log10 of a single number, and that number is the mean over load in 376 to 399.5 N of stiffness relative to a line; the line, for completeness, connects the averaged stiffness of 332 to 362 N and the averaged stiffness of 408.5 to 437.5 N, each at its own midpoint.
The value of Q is 0.09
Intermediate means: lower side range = 301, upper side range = 315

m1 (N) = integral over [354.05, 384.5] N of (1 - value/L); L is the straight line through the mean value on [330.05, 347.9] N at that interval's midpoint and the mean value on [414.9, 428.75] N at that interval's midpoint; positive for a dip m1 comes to -2.59 N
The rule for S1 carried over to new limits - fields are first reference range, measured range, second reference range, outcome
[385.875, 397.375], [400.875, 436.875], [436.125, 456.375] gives -3.8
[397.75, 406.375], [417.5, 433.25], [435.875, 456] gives -2.3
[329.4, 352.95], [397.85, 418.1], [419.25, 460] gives -0.4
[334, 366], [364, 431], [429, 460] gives -2.2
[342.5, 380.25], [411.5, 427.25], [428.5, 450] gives -1.8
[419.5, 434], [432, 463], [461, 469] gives 1.6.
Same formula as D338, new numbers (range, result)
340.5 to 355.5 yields 296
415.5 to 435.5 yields 321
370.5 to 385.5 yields 303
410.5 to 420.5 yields 326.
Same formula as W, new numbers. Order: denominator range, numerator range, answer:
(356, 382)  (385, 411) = 0.86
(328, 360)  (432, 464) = 0.96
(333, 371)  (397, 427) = 0.99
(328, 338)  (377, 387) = 1.04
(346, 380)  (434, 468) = 0.87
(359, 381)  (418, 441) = 0.94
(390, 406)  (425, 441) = 1.06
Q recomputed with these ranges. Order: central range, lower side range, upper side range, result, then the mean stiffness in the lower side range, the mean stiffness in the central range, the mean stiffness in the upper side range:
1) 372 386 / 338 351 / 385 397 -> -0.072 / 287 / 299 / 278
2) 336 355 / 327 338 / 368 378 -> 0.001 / 277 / 292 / 324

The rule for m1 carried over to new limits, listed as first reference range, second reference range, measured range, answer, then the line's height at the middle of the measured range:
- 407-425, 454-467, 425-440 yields 0.4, 307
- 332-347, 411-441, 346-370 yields -3.4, 287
